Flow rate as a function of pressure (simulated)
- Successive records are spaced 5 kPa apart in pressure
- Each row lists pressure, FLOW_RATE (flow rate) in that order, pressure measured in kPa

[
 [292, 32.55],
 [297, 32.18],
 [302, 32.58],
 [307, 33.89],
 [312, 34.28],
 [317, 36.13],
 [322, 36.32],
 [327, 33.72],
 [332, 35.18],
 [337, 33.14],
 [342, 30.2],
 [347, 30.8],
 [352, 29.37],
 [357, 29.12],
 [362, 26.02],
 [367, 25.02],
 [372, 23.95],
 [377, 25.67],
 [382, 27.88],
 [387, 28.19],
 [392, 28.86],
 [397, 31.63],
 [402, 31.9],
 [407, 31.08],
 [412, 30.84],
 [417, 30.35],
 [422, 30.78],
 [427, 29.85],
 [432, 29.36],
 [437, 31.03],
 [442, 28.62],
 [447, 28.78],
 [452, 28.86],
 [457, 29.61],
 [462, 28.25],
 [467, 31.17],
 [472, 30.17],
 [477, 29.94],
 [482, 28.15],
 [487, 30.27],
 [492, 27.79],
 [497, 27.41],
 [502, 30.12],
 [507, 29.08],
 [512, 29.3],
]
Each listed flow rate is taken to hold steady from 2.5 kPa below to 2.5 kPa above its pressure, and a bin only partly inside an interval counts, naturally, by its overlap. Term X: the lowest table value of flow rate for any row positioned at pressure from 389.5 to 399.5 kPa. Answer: 28.86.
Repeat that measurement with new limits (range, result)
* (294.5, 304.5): 32.18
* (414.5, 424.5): 30.35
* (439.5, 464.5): 28.25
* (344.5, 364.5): 26.02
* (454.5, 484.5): 28.15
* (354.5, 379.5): 23.95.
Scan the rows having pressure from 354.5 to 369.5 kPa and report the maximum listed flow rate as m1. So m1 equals 29.12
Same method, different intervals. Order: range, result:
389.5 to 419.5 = 31.9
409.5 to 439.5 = 31.03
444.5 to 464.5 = 29.61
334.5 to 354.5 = 33.14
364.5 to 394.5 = 28.86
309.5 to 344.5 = 36.32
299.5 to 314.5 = 34.28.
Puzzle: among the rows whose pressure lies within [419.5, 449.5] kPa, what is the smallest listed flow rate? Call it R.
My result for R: 28.62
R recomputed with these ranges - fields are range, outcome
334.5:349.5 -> 30.2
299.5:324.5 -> 32.58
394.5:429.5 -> 29.85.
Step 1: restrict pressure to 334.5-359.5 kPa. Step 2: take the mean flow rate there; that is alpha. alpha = 30.5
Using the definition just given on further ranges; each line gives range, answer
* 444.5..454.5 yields 28.8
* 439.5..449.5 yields 28.7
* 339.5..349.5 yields 30.5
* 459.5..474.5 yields 29.9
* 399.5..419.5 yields 31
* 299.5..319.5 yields 34.2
